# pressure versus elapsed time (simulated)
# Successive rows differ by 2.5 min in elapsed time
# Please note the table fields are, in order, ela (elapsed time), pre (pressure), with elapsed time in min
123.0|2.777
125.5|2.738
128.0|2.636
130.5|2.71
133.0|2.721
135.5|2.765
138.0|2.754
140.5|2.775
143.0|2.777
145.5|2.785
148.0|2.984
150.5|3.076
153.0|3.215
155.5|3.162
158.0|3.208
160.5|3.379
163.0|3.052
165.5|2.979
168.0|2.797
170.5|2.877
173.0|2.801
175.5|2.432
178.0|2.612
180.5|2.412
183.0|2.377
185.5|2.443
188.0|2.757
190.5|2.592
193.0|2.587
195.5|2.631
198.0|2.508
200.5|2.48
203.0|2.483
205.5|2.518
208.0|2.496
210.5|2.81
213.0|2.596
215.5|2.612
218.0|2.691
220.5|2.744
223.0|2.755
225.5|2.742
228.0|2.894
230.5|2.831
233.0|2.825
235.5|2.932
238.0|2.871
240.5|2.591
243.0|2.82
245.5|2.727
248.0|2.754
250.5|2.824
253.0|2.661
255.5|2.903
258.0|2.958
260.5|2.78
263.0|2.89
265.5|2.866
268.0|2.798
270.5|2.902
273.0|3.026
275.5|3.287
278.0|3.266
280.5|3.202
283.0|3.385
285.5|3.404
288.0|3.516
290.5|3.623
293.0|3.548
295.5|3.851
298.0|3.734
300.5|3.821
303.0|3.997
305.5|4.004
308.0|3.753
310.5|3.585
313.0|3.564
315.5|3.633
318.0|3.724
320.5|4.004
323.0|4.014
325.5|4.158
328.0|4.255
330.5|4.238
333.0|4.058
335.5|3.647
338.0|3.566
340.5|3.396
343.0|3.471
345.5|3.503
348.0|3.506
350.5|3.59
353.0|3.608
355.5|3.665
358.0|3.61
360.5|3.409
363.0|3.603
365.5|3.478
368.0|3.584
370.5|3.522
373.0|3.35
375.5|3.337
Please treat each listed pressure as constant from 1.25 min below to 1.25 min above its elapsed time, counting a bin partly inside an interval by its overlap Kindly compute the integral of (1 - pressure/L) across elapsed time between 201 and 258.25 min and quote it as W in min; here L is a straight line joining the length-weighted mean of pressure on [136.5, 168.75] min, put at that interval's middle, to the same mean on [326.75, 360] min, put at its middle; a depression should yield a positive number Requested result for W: 9.5 min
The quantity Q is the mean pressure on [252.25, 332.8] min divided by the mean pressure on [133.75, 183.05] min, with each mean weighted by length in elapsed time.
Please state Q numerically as 1.22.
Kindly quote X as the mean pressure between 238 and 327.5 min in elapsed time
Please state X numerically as 3.33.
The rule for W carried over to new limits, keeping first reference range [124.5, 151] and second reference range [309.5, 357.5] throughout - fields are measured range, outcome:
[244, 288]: 5.47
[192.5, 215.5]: 4.00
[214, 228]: 2.06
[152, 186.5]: 1.11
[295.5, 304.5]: -0.69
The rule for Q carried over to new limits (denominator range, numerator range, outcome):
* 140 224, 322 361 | 1.36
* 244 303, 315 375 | 1.16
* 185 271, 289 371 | 1.37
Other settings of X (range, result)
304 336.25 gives 3.9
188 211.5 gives 2.57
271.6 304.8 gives 3.52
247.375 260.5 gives 2.82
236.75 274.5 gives 2.83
